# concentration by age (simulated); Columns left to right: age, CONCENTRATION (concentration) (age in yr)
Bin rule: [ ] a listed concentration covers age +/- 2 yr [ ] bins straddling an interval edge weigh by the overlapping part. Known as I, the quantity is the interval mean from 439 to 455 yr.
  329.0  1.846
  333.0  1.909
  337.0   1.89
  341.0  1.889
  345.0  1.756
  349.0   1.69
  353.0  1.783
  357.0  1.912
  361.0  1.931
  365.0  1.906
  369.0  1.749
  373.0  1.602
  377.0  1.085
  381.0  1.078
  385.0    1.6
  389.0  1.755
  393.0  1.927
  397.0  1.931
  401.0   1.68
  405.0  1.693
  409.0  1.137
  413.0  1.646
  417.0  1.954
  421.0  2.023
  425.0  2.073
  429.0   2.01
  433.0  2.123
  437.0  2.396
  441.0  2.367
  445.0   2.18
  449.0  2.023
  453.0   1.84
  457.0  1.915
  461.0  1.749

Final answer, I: 2.1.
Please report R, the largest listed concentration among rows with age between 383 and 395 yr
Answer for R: 1.927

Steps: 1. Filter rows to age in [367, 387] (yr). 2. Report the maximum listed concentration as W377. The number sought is 1.749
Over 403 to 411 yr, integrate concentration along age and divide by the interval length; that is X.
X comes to 1.42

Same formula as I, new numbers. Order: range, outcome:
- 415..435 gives 2.04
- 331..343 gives 1.9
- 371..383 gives 1.26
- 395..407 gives 1.77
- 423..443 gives 2.19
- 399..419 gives 1.62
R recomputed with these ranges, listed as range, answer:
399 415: 1.693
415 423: 2.023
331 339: 1.909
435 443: 2.396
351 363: 1.931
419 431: 2.073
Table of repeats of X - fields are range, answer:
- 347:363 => 1.83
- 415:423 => 1.99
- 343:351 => 1.72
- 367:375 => 1.68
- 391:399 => 1.93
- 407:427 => 1.77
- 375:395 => 1.49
